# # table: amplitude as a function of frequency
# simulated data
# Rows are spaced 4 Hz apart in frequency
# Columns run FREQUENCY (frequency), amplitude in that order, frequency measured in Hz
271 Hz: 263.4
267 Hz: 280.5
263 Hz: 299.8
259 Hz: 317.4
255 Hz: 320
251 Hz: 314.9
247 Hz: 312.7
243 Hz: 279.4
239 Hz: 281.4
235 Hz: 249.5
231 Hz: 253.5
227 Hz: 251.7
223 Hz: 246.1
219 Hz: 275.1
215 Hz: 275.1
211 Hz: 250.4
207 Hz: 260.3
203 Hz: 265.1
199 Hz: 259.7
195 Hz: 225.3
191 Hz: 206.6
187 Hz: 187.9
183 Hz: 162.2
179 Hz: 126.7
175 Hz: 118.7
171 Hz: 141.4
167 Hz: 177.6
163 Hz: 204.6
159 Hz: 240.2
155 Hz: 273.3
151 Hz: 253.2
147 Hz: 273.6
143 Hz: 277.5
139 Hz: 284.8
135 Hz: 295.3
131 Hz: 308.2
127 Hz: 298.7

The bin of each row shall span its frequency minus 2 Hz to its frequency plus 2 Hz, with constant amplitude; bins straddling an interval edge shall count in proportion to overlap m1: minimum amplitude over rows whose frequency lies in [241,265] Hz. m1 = 279.4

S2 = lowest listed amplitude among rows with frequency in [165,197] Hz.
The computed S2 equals 118.7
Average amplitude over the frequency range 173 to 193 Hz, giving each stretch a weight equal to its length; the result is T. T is 160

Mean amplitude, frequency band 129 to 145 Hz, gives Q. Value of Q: 291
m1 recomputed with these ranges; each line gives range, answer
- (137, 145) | 277.5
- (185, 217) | 187.9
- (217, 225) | 246.1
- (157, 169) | 177.6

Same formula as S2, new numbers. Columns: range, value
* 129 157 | 253.2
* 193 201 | 225.3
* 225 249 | 249.5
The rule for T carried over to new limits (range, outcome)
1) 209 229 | 260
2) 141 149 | 276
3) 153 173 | 207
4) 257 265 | 309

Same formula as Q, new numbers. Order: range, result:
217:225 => 261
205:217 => 262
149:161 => 256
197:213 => 259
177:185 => 144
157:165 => 222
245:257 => 316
